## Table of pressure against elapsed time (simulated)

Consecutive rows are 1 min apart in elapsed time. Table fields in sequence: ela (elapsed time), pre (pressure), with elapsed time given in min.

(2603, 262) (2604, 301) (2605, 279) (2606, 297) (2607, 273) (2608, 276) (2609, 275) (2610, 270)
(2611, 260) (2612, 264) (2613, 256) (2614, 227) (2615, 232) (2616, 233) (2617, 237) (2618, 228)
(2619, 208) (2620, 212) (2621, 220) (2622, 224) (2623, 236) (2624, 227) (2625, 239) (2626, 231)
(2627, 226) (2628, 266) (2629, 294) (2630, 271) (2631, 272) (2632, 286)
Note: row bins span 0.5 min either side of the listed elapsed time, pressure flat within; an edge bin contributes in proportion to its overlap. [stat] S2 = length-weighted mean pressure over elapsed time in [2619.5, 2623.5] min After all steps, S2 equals 223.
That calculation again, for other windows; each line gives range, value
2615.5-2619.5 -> 226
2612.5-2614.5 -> 242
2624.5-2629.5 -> 251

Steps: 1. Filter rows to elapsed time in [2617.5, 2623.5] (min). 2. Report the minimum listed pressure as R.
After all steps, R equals 208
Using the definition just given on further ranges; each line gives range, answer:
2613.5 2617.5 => 227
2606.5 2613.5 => 256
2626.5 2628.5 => 226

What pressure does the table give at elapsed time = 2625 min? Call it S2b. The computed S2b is 239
